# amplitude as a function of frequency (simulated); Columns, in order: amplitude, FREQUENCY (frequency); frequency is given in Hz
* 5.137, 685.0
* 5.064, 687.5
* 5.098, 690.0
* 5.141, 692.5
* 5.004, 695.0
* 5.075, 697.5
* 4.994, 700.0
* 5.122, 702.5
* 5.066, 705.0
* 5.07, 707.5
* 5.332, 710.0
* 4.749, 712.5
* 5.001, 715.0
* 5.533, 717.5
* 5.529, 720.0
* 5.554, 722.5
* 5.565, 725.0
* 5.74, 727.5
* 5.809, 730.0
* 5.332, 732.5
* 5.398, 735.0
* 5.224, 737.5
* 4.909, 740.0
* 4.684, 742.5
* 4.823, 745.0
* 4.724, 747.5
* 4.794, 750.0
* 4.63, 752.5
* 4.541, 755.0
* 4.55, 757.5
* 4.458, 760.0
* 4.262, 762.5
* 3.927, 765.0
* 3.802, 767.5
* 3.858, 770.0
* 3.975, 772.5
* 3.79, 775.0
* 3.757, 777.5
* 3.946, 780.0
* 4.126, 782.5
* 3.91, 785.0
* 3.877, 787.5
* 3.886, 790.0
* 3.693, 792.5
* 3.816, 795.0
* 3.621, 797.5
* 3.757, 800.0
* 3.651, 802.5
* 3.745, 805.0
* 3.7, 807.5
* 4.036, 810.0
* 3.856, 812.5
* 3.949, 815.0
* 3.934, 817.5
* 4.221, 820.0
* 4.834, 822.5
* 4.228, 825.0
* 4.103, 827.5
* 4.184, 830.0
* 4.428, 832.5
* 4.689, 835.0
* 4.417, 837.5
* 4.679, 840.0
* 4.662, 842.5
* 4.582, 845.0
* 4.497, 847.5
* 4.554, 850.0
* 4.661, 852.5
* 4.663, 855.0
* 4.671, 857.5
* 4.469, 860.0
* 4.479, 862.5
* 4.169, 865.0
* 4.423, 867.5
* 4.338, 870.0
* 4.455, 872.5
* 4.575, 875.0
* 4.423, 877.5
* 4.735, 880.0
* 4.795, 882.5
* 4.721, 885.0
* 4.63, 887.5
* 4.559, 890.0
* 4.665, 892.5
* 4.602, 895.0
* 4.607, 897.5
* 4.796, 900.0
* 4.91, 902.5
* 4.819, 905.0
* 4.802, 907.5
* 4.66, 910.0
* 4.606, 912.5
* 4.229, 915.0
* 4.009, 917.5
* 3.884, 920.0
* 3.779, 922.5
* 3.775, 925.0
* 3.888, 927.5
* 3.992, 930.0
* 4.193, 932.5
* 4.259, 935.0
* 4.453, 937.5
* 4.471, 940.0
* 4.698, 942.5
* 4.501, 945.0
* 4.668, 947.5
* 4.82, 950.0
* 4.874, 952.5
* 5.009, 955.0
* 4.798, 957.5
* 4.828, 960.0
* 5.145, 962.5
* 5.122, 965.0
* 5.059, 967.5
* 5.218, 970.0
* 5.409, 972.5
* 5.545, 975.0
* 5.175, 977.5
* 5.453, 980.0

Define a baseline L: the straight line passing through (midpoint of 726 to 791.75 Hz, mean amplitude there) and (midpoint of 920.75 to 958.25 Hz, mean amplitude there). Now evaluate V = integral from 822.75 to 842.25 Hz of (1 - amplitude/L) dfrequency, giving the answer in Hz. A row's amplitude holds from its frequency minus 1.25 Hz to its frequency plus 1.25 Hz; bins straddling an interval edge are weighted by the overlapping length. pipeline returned 0.1 Hz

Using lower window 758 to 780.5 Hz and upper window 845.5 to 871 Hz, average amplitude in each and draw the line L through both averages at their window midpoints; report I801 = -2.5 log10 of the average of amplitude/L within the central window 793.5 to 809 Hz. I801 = 0.13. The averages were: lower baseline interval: 4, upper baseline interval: 4.5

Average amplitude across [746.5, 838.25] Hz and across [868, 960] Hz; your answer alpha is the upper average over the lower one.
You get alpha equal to 1.1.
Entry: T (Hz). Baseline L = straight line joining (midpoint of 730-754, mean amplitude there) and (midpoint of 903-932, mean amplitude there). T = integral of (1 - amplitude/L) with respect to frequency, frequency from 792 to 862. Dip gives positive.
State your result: 5.81 Hz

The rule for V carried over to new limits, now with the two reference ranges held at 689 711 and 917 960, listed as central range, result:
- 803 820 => 3.1 Hz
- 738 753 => 0.5 Hz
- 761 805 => 8.9 Hz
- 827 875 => 1.6 Hz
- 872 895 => -0.4 Hz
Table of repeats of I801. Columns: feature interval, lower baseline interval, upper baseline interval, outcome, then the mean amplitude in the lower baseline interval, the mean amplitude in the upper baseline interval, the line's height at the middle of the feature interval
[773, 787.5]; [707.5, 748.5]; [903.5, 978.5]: 0.29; 5.24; 4.62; 5.09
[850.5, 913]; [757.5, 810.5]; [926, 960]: -0.08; 3.9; 4.52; 4.28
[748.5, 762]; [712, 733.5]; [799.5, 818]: 0.06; 5.45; 3.83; 4.84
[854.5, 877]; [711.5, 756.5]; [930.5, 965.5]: 0.09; 5.14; 4.68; 4.86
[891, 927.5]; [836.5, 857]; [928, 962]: 0.04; 4.59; 4.58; 4.58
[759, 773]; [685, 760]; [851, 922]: 0.22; 5.1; 4.54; 4.95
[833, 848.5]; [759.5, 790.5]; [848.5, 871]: -0.05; 3.96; 4.49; 4.37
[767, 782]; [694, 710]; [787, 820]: 0.08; 5.08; 3.82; 4.18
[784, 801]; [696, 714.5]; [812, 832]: 0.16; 5.06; 4.19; 4.4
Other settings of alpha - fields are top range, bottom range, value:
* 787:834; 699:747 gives 0.76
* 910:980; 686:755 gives 0.90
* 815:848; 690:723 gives 0.85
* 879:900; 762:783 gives 1.19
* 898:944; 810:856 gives 0.99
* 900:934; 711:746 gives 0.81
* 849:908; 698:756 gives 0.90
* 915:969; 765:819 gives 1.17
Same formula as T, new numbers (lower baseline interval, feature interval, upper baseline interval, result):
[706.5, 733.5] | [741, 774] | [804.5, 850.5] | 4.1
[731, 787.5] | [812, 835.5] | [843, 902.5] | 1.4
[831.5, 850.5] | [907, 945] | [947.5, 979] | 5.2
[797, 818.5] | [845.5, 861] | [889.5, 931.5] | -2.0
